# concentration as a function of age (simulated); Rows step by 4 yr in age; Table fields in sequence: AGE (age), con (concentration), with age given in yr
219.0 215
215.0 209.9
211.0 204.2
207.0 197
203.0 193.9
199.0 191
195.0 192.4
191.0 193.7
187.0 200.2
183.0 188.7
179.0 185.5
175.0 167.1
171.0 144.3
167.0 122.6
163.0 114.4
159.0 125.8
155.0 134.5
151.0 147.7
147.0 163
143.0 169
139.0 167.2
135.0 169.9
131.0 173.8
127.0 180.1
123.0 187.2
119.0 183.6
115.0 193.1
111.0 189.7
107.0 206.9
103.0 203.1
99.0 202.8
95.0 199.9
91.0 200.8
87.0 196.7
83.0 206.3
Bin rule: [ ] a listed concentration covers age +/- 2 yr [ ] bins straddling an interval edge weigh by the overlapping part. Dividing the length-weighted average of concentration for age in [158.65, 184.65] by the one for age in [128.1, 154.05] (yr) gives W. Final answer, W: 0.9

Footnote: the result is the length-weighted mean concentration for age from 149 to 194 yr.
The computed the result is 158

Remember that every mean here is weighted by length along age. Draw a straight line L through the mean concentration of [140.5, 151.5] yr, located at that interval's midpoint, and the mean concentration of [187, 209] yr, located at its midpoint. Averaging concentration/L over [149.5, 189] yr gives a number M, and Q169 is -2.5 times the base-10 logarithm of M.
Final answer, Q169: 0.16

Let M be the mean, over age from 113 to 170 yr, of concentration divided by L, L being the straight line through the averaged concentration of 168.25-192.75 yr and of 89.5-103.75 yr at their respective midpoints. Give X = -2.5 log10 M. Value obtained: 0.19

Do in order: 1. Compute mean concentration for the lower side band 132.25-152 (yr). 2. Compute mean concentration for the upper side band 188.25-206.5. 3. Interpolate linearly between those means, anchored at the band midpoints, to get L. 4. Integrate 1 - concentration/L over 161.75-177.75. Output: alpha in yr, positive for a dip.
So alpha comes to 3.5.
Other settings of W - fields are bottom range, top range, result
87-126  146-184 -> 0.76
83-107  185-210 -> 0.97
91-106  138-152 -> 0.80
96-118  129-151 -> 0.84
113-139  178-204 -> 1.07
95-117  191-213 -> 0.98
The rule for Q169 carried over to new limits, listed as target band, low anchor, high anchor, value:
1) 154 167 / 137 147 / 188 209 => 0.38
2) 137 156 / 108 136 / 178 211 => 0.19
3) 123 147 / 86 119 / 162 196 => 0.08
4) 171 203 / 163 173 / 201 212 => -0.15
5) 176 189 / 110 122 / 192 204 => 0.01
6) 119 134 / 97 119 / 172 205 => 0.09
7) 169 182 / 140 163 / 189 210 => 0.02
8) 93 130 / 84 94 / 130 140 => -0.05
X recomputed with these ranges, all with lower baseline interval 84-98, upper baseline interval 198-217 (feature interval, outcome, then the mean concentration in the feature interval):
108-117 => 0.04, 193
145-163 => 0.39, 140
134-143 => 0.18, 168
